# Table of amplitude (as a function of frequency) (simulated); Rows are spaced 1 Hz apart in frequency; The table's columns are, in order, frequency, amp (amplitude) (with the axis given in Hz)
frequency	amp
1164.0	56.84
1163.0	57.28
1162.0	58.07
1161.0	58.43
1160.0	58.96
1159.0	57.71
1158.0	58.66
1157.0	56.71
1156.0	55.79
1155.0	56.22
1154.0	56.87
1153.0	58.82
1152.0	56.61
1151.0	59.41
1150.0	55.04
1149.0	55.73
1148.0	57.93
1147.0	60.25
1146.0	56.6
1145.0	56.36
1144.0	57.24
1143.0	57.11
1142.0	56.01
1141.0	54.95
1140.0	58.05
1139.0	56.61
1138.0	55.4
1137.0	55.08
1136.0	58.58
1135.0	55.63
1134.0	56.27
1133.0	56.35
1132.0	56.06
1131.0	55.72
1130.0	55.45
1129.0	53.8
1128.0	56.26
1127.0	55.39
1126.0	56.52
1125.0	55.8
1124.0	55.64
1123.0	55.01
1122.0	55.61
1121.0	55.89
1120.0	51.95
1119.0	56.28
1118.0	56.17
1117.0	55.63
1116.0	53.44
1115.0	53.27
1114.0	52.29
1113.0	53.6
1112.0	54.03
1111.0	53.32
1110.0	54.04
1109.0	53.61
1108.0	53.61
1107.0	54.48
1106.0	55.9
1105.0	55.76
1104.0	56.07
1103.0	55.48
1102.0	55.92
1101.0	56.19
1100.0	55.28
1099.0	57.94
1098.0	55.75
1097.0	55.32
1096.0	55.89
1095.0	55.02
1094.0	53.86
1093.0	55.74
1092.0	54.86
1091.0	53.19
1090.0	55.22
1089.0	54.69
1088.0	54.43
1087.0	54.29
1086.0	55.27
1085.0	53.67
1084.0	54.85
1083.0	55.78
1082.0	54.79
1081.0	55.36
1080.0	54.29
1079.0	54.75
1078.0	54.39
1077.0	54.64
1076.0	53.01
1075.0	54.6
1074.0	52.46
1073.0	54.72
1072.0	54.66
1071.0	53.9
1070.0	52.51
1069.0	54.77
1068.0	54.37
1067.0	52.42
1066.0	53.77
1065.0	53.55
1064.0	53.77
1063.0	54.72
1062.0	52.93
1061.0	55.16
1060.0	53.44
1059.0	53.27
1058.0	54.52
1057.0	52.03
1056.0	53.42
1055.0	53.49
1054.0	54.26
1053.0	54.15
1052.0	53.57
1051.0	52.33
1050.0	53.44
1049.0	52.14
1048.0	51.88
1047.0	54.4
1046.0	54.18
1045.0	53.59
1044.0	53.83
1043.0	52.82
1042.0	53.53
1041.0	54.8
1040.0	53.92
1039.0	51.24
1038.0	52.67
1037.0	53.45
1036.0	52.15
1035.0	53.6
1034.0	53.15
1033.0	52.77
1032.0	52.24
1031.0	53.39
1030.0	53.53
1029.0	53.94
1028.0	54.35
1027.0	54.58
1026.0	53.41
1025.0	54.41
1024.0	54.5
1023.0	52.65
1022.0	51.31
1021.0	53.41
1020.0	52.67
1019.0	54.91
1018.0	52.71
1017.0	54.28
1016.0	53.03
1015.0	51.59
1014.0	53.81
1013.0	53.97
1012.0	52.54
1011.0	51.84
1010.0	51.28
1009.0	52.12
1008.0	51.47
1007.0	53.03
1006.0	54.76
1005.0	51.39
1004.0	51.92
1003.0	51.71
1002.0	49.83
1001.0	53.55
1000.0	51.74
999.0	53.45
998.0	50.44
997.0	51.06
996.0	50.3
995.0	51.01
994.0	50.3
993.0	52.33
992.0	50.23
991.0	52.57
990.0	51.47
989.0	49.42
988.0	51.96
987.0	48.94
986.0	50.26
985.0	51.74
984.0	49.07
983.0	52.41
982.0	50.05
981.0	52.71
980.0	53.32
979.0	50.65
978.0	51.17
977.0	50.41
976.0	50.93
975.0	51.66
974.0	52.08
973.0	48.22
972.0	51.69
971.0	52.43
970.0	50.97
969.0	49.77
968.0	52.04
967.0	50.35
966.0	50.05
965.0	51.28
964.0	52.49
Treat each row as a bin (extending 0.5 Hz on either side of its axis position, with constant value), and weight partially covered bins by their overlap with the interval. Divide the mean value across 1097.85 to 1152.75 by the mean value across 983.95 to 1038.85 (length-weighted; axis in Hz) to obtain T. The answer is 1.1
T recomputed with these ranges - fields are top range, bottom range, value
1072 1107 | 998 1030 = 1.04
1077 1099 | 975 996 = 1.08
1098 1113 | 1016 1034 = 1.03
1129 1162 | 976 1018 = 1.10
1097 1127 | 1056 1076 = 1.02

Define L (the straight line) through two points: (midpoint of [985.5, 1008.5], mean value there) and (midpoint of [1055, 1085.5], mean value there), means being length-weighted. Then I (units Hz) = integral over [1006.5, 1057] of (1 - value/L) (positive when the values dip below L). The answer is -0.5 Hz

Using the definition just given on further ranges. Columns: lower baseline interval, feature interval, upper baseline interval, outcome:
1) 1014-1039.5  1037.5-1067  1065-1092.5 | 0.1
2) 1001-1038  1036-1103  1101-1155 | 0.1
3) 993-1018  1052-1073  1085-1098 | 0.0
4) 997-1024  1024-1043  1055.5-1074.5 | -0.1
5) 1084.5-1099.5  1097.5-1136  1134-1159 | 0.5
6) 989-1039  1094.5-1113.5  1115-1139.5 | -0.1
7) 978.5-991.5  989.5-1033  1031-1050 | -0.4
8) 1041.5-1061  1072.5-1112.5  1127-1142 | -0.1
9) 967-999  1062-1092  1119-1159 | 0.0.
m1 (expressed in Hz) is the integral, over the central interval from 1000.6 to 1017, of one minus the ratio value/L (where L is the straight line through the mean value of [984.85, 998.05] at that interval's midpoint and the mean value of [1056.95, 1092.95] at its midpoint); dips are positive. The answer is -0.3 Hz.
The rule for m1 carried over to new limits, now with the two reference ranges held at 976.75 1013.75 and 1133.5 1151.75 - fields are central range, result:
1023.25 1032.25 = -0.19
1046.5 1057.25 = 0.07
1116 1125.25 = 0.13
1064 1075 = 0.09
